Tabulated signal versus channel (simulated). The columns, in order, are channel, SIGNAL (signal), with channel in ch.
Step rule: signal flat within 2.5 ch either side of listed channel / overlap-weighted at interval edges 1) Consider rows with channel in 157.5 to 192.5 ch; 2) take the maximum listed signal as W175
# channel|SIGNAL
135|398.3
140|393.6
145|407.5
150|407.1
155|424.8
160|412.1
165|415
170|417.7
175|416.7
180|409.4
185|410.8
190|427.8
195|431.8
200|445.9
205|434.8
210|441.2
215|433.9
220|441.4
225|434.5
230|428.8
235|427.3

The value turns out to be 427.8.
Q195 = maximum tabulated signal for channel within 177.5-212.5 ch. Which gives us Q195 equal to 445.9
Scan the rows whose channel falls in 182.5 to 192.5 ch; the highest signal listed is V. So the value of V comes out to 427.8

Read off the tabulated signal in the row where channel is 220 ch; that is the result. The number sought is 441.4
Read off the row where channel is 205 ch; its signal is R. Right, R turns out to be 434.8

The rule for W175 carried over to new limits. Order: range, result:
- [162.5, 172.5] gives 417.7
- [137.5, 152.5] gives 407.5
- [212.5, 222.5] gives 441.4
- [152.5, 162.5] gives 424.8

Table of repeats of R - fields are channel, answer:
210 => 441.2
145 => 407.5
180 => 409.4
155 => 424.8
